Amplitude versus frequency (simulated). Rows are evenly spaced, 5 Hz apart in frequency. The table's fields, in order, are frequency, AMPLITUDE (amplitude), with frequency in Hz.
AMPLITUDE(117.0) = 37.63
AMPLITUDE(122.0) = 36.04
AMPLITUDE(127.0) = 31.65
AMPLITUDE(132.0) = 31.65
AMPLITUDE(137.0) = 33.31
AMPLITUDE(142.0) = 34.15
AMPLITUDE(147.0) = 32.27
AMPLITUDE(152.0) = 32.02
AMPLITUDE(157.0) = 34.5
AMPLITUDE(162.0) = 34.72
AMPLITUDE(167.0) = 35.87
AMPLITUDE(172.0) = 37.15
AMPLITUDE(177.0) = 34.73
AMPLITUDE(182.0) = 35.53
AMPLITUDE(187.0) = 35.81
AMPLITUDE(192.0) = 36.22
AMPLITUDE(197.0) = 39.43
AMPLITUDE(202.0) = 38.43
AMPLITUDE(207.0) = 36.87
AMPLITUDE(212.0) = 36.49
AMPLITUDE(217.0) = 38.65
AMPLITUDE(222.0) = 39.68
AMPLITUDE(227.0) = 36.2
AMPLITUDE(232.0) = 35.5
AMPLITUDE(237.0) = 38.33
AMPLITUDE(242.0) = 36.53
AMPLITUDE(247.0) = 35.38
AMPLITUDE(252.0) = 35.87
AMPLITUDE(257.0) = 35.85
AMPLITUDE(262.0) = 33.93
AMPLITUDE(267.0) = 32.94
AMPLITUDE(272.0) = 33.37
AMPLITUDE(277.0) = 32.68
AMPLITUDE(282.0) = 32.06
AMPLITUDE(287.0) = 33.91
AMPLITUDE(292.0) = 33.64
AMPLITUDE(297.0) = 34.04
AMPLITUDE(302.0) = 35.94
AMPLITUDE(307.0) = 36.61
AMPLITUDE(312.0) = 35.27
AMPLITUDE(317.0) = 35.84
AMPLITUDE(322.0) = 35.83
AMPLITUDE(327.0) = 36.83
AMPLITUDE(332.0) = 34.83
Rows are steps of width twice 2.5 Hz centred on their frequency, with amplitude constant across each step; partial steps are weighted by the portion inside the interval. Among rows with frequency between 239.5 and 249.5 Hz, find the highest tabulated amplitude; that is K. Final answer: 36.53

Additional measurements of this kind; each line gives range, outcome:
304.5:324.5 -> 36.61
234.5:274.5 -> 38.33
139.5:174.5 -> 37.15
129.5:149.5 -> 34.15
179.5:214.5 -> 39.43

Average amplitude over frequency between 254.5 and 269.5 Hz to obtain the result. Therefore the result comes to 34.2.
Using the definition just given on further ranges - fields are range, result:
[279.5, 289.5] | 33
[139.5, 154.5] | 32.8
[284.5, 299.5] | 33.9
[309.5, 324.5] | 35.6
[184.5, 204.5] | 37.5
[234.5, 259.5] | 36.4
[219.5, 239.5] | 37.4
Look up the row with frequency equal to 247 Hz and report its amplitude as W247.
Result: 35.38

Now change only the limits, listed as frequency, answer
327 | 36.83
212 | 36.49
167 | 35.87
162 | 34.72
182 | 35.53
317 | 35.84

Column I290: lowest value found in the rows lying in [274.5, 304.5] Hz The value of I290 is 32.06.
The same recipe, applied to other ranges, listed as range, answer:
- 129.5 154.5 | 31.65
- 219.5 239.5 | 35.5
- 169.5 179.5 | 34.73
